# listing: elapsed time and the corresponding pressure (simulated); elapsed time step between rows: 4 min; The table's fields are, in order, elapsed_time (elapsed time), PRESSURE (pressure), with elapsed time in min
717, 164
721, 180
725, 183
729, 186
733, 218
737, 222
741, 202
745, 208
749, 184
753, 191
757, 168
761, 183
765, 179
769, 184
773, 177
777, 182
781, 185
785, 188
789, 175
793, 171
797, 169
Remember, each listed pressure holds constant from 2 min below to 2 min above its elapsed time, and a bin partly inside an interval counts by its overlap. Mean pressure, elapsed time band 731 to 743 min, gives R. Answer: 214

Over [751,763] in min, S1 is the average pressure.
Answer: 181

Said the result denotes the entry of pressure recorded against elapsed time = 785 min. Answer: 188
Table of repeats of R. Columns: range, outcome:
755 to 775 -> 178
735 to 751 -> 204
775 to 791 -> 182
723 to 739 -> 202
